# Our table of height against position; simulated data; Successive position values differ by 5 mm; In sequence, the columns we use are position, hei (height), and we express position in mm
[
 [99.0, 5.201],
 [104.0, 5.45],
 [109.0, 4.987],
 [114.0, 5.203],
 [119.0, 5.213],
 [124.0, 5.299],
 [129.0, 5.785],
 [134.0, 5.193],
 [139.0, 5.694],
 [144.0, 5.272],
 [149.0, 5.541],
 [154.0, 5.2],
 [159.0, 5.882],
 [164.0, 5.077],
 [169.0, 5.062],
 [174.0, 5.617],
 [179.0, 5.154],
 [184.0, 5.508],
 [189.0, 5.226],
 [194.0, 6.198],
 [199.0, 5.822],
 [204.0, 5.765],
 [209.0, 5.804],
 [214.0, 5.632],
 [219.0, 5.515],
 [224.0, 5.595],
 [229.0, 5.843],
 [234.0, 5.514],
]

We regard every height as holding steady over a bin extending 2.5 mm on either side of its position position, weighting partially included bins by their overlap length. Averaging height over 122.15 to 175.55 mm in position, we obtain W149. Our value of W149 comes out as 5.42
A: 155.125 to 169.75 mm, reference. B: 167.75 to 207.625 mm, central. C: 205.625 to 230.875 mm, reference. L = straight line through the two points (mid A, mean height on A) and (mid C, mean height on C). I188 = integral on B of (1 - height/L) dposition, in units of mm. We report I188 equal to -0.4 mm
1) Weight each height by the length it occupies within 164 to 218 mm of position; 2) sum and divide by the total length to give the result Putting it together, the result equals 5.55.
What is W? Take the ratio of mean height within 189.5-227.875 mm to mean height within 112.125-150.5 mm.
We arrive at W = 1.1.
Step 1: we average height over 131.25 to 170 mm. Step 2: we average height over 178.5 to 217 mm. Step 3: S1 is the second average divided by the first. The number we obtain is 1.1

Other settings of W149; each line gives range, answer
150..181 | 5.34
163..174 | 5.19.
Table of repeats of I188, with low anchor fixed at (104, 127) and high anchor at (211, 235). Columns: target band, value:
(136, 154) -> -0.4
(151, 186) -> 0.4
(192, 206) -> -1.0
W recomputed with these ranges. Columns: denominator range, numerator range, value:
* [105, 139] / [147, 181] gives 1.01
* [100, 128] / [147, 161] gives 1.05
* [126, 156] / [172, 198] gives 1.02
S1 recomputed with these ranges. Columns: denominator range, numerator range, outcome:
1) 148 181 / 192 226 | 1.07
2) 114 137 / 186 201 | 1.07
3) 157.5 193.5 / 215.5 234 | 1.04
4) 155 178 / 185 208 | 1.07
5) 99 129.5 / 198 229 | 1.08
